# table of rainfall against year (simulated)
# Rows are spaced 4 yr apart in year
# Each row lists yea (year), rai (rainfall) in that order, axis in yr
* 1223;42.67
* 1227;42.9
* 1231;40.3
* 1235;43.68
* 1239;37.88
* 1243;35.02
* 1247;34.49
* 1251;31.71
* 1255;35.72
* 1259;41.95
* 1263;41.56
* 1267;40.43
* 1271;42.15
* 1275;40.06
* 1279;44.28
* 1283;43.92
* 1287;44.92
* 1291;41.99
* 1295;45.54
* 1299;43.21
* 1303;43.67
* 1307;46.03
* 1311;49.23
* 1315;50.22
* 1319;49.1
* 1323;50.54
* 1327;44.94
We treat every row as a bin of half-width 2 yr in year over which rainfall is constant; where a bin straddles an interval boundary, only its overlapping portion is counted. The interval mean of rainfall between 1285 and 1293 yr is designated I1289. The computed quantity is 43.5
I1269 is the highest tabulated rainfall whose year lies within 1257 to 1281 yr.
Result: 44.28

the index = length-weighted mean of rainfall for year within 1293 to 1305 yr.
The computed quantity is 44.1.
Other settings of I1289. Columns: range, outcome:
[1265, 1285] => 42.2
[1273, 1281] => 42.2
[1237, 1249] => 35.8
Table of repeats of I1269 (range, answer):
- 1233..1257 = 43.68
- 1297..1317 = 50.22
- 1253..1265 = 41.95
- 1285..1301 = 45.54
